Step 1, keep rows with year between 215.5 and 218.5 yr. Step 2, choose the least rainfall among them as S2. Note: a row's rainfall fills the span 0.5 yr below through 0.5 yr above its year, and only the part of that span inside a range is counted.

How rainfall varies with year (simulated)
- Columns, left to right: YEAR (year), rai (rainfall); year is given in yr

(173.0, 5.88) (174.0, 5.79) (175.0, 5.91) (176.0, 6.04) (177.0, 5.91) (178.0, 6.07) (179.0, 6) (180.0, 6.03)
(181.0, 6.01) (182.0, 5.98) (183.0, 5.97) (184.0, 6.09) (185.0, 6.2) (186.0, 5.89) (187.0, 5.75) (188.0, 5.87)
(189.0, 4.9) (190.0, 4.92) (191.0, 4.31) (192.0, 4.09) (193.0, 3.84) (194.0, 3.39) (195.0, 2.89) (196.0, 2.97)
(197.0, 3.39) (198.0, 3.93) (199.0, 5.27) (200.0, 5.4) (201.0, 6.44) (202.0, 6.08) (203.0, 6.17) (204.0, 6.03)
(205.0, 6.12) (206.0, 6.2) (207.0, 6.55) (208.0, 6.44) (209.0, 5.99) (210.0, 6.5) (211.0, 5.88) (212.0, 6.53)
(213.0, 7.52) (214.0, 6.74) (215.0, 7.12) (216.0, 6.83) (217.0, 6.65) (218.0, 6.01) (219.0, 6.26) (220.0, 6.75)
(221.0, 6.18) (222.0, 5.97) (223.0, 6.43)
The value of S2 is 6.01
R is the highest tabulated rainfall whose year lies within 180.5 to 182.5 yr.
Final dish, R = 6.01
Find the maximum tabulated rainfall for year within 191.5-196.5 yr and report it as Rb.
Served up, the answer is 4.09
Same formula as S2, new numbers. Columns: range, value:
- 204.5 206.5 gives 6.12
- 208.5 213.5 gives 5.88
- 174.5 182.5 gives 5.91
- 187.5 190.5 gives 4.9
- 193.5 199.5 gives 2.89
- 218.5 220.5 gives 6.26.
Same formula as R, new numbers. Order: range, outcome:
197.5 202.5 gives 6.44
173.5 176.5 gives 6.04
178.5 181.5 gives 6.03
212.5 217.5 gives 7.52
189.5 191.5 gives 4.92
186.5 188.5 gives 5.87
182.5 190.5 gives 6.2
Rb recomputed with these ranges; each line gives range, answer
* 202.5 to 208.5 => 6.55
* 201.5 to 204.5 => 6.17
